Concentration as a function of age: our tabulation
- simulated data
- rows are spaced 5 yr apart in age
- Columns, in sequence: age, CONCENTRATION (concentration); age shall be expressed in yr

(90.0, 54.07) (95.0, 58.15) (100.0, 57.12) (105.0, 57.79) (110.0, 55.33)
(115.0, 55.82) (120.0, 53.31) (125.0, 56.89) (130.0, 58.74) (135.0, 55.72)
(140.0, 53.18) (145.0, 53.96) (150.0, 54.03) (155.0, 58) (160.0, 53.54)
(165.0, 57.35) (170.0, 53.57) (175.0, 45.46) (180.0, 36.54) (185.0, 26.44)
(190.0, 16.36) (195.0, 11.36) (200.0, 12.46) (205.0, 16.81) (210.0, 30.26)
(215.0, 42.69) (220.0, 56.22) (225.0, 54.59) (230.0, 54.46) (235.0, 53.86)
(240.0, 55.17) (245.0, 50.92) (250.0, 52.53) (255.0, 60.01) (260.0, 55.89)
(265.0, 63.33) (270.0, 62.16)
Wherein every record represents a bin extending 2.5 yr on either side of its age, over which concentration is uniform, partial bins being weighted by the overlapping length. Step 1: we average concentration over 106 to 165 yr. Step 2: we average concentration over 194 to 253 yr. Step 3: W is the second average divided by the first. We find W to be 0.75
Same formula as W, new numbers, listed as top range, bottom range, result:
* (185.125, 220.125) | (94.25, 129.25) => 0.44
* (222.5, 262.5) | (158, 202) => 1.57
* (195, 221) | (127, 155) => 0.51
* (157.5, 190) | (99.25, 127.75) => 0.77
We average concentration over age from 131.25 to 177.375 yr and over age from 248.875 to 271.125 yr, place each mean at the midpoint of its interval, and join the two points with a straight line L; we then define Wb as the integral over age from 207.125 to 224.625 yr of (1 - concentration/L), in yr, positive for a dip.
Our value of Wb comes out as 4.0 yr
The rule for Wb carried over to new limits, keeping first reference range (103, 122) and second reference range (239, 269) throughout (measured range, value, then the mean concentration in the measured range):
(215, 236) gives 1.13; 53.4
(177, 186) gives 3.69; 33.1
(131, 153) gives 0.46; 54.6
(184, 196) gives 8.19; 17.8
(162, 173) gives 0.21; 54.9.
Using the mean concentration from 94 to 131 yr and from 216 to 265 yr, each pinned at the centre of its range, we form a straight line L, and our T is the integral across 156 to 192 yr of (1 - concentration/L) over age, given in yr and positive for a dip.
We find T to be 8.7 yr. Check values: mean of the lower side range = 56.5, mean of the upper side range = 54.9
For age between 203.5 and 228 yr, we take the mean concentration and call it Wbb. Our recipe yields 41.4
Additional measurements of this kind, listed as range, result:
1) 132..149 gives 54.4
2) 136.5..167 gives 55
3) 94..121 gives 56.3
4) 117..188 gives 51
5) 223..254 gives 53.9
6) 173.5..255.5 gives 39.2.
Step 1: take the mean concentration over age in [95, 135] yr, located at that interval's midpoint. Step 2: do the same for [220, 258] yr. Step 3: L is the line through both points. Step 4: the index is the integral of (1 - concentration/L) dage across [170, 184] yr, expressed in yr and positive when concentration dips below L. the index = 3.5 yr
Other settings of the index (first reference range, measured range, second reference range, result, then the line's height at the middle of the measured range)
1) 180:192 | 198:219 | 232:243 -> 6.0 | 37.7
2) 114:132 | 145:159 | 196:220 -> -2.7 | 46.5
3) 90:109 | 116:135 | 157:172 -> 0.0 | 56.2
